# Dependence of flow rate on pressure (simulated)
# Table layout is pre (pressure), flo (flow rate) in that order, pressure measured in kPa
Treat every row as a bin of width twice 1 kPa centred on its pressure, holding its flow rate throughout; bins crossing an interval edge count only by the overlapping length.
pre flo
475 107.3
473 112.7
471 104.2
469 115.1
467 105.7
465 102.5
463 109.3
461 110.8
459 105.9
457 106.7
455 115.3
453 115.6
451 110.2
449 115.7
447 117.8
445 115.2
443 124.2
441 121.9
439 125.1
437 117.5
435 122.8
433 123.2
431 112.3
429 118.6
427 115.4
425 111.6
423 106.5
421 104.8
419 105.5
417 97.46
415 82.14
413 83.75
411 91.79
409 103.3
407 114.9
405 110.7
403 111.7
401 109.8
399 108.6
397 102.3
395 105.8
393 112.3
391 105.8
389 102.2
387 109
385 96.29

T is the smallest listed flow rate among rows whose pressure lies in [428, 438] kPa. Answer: 112.3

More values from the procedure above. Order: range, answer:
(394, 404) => 102.3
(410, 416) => 82.14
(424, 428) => 111.6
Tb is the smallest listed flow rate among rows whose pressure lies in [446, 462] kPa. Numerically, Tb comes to 105.9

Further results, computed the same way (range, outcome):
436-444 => 117.5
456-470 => 102.5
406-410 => 103.3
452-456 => 115.3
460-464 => 109.3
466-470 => 105.7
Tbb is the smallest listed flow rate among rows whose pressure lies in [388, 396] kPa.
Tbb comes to 102.2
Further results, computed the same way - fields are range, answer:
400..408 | 109.8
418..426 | 104.8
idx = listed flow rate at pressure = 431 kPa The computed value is 112.3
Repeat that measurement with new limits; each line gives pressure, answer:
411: 91.79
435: 122.8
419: 105.5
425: 111.6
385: 96.29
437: 117.5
